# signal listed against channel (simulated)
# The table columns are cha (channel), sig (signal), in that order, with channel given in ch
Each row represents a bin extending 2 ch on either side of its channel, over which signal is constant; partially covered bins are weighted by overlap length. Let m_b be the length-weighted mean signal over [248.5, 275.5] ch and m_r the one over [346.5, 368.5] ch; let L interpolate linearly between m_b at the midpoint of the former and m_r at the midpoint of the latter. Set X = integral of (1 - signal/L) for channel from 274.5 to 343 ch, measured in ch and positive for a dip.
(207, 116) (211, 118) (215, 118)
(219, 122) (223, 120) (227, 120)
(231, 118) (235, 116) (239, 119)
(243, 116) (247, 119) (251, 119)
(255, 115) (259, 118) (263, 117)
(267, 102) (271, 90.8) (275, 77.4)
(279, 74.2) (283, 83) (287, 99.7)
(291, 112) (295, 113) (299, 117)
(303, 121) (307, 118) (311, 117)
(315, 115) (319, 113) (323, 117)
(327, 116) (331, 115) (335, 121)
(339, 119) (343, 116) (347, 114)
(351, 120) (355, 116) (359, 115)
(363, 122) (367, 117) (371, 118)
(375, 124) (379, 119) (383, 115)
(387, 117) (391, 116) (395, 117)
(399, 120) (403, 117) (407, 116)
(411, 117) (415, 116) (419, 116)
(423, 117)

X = 1.8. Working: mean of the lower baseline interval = 107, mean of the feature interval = 110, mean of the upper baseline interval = 118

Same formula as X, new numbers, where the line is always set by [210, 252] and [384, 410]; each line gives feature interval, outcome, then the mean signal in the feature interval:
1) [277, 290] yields 3.35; 87.7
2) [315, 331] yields 0.34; 115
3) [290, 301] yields 0.36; 114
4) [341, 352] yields 0.11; 116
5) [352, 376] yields -0.23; 118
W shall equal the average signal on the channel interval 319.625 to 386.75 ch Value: 118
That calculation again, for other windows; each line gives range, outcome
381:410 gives 117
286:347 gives 116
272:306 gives 99.9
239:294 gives 104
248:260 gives 117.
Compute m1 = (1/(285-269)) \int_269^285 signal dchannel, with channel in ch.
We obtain 81.3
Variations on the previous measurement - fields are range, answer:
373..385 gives 119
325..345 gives 117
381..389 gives 116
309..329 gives 116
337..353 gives 117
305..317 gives 117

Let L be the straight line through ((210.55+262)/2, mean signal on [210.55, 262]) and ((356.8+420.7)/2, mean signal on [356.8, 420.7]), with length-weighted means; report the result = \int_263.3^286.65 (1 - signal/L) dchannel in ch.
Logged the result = 5.80 ch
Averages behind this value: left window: 118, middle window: 88.8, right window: 118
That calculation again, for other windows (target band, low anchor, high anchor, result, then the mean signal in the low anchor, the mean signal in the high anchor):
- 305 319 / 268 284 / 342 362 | -2.5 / 82.5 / 116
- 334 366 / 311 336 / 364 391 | -0.2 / 116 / 118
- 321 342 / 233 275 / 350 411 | -0.4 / 111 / 118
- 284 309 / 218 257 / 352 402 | 1.3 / 118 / 118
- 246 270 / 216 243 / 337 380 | 1.0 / 119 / 118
